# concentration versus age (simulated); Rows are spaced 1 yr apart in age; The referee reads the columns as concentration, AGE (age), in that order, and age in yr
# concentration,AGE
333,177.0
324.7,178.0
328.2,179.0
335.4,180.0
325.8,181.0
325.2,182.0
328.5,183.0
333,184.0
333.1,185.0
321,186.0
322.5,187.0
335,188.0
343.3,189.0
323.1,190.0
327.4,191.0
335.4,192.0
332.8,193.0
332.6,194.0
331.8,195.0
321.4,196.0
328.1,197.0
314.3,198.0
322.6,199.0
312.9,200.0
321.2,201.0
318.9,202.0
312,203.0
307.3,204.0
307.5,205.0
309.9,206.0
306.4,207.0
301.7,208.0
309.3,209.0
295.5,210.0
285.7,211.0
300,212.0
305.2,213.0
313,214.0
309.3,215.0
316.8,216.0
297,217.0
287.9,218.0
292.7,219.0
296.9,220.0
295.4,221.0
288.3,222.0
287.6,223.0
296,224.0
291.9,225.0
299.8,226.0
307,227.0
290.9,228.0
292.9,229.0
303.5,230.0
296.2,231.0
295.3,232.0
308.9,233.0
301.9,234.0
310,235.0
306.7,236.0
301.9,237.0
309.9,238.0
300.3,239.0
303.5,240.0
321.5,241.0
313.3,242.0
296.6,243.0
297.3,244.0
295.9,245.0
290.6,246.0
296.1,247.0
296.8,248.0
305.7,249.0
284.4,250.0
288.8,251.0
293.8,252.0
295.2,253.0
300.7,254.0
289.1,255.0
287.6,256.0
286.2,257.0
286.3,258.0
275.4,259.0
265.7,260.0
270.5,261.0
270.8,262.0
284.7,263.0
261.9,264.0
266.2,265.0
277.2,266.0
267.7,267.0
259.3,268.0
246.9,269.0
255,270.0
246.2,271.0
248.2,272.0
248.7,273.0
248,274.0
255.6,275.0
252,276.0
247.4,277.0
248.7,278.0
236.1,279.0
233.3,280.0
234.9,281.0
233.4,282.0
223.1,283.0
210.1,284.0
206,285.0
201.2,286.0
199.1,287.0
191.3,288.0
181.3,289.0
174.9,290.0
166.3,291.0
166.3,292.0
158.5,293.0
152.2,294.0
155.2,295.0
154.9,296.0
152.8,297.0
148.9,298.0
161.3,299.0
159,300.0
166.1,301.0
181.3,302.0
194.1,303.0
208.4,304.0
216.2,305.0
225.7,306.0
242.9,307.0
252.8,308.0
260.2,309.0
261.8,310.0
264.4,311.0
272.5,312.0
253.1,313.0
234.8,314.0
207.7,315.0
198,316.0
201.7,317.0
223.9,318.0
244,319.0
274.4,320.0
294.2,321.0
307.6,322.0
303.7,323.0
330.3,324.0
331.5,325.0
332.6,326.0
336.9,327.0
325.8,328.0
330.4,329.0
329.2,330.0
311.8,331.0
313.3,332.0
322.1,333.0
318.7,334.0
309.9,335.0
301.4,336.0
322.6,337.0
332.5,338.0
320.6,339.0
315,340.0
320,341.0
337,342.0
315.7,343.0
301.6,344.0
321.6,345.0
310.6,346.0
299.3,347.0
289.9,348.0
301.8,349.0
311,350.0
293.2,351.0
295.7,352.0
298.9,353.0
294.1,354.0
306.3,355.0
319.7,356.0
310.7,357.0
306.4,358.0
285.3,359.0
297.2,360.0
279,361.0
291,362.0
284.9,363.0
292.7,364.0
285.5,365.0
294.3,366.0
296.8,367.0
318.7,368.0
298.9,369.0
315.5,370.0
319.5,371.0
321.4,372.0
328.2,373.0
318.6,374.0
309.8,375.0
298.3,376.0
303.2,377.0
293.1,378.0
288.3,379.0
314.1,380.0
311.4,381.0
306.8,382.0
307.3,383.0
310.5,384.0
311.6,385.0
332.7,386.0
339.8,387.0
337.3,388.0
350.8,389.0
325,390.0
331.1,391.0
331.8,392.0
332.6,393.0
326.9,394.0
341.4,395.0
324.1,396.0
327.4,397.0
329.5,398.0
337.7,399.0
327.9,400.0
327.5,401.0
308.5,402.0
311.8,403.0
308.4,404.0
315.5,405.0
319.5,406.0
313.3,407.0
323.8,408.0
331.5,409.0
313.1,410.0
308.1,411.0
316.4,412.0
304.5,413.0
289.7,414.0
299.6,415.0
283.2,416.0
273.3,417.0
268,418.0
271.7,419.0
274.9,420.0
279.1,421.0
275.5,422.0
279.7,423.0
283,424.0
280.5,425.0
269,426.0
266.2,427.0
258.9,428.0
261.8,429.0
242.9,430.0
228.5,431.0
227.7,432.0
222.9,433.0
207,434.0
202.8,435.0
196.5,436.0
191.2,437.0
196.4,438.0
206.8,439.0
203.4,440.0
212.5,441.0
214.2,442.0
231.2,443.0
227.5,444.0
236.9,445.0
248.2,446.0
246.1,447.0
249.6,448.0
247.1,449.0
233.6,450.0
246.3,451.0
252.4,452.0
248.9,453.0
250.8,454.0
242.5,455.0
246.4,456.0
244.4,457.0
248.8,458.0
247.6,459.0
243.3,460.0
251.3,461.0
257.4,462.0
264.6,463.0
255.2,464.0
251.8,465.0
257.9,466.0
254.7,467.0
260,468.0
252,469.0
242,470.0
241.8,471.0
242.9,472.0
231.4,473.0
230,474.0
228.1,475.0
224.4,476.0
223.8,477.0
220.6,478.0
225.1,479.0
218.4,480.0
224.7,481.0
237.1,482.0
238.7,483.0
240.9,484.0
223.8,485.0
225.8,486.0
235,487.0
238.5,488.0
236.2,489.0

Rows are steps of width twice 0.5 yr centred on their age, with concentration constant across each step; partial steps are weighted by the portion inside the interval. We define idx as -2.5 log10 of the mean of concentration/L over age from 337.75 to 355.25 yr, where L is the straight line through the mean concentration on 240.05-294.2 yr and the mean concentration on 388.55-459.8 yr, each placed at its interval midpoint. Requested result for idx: -0.17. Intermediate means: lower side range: 254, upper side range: 273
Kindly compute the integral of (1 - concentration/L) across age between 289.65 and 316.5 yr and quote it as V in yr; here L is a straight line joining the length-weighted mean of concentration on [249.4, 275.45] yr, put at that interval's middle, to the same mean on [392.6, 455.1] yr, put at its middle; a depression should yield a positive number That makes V 7.1 yr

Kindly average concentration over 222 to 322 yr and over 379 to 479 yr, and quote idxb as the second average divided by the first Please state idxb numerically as 1.1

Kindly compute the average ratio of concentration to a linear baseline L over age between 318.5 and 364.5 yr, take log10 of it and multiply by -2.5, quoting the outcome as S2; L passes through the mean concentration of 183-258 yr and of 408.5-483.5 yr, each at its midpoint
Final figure -0.12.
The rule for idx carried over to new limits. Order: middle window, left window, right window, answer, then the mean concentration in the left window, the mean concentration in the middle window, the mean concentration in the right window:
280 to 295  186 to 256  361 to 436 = 0.49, 306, 193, 299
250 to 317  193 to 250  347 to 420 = 0.30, 305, 231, 309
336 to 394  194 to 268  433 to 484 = -0.19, 298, 310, 235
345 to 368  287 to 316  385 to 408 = -0.10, 199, 298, 327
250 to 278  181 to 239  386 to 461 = 0.12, 311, 269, 275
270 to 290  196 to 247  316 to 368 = 0.31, 304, 228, 303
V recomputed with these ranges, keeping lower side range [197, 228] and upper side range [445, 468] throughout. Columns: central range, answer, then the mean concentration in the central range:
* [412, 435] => -0.77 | 266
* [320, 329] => -1.27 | 318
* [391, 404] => -3.17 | 327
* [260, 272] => 1.16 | 264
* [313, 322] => 1.30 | 240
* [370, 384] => -2.22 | 310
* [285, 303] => 7.25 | 171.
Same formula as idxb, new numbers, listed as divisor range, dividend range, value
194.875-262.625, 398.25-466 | 0.88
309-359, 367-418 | 1.06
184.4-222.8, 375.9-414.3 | 1.02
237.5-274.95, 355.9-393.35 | 1.10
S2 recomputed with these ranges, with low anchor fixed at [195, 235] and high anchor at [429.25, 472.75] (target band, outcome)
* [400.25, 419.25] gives -0.22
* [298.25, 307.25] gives 0.40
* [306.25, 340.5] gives -0.06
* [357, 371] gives -0.14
